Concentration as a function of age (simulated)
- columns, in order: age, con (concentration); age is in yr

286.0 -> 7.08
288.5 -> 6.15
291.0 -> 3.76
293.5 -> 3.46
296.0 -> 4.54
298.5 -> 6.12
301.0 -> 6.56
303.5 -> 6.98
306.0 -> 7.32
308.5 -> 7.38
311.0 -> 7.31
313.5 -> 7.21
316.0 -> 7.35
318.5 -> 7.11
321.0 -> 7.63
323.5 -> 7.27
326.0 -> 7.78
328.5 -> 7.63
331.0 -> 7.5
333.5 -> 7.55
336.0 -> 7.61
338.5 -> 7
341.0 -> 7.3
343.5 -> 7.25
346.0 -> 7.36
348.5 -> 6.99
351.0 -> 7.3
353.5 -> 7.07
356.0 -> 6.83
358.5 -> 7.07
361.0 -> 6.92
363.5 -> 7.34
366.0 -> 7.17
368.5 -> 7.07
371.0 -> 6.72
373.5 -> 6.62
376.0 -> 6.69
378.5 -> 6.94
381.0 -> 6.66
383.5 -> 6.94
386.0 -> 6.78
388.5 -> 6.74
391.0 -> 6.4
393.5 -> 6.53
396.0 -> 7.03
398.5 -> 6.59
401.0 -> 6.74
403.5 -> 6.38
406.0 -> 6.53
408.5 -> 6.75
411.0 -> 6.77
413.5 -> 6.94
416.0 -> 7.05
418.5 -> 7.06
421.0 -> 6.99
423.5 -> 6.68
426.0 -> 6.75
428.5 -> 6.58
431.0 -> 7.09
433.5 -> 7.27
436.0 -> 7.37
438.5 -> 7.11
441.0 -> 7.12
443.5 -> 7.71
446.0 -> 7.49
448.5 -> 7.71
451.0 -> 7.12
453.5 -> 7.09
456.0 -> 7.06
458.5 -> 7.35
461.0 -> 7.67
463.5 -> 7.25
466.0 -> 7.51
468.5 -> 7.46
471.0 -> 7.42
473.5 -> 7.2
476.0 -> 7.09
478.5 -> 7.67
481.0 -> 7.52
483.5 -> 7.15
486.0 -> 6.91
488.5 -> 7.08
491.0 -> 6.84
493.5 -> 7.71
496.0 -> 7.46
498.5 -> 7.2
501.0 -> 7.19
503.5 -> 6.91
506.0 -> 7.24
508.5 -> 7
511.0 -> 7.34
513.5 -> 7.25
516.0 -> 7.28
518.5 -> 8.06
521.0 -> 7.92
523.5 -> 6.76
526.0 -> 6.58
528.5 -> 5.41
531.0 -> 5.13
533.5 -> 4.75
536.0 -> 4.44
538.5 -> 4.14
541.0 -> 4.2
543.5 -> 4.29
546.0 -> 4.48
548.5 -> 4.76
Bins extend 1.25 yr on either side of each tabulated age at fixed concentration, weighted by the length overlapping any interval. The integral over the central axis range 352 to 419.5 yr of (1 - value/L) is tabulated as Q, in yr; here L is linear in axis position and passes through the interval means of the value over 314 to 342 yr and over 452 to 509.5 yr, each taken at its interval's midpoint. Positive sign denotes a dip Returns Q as 4.91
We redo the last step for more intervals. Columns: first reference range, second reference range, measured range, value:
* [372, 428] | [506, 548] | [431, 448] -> -2.2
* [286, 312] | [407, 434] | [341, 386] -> -3.7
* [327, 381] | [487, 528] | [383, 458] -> 2.2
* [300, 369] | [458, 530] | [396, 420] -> 1.5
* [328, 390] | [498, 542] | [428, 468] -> -3.7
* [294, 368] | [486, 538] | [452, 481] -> -2.2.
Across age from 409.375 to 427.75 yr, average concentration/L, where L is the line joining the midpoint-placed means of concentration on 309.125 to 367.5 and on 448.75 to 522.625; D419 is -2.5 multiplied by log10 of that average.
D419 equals 0.06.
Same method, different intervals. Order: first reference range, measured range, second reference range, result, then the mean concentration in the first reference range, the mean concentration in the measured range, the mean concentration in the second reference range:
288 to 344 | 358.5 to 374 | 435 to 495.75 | -0.01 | 6.77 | 7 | 7.32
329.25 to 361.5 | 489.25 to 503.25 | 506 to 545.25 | -0.16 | 7.22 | 7.25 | 6.06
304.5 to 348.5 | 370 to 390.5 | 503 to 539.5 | 0.06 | 7.37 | 6.75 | 6.42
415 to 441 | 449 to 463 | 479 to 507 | -0.03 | 7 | 7.28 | 7.21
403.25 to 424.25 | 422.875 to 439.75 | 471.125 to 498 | -0.01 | 6.82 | 6.99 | 7.27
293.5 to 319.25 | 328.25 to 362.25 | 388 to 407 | -0.10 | 6.62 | 7.23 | 6.61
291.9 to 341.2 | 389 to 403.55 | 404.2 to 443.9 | 0.05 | 6.9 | 6.64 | 6.96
